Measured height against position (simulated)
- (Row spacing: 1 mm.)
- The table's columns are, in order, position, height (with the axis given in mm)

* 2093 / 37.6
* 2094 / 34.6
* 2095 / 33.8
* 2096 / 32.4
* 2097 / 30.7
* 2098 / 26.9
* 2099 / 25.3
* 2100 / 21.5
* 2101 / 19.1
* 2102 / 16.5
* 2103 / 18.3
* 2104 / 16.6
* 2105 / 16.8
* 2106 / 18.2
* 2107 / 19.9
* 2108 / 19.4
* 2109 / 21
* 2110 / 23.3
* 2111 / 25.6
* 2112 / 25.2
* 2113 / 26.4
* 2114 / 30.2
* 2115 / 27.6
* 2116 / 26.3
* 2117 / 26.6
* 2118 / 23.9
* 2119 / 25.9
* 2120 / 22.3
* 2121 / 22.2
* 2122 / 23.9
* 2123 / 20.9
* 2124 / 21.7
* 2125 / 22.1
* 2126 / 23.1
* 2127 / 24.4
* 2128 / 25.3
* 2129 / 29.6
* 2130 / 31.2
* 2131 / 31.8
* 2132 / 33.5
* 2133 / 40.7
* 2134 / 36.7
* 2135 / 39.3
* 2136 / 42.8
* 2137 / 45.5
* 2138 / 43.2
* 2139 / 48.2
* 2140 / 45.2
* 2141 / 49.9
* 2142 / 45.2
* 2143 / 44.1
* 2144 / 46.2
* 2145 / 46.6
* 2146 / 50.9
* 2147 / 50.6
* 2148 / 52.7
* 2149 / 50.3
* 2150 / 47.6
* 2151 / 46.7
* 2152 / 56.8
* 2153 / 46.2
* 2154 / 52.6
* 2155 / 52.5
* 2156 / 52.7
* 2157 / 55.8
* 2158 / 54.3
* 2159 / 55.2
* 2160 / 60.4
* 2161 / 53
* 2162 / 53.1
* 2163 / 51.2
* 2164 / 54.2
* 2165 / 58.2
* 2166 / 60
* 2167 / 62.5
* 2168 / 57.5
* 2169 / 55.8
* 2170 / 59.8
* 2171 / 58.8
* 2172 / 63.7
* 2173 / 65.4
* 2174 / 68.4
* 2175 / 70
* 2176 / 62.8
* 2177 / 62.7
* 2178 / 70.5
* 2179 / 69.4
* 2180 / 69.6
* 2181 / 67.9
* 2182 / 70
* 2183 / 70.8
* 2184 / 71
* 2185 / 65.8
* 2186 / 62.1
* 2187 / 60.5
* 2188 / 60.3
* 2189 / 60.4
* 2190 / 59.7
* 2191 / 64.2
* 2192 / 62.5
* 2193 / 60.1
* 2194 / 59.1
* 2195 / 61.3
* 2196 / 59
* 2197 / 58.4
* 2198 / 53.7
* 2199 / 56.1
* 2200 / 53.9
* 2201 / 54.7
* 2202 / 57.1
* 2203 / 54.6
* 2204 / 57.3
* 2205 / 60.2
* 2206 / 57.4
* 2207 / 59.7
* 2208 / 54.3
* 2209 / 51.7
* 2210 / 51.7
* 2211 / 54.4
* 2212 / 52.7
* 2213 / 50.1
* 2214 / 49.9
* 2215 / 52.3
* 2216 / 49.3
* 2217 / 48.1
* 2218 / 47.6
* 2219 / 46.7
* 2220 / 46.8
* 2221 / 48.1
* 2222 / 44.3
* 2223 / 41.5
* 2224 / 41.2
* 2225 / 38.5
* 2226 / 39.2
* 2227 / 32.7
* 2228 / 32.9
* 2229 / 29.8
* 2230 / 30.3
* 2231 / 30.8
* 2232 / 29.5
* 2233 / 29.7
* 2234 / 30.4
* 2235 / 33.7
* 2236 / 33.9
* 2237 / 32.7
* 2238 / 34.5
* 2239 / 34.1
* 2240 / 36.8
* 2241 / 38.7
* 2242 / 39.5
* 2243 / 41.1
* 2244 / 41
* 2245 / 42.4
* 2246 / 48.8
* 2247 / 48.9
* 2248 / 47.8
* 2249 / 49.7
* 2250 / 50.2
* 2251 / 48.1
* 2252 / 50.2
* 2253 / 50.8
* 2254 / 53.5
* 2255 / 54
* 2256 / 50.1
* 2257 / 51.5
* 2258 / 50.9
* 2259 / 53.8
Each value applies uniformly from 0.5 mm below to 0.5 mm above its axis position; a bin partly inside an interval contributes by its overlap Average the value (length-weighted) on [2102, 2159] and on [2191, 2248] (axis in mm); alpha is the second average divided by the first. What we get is 1.32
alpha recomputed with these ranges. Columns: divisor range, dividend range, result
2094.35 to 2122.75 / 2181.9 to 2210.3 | 2.50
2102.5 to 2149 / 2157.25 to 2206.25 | 1.91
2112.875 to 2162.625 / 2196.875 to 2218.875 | 1.35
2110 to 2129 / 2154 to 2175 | 2.34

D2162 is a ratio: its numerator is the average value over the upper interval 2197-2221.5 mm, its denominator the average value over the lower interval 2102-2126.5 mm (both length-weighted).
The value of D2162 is 2.3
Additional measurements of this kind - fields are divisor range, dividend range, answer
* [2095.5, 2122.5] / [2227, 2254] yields 1.68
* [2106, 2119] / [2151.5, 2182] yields 2.44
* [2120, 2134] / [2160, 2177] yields 2.20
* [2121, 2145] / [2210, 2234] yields 1.19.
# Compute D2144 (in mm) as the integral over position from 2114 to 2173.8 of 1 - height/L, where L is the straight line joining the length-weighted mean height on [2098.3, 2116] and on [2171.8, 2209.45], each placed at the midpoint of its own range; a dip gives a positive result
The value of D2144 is -5.0 mm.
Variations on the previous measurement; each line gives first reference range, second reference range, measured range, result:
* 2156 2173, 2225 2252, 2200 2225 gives -3.4 mm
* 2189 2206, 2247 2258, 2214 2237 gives 6.5 mm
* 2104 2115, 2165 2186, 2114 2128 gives 2.5 mm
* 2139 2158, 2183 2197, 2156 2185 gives -2.7 mm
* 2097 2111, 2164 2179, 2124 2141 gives 1.6 mm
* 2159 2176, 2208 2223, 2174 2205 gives -4.1 mm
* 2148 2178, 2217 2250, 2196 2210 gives -2.7 mm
